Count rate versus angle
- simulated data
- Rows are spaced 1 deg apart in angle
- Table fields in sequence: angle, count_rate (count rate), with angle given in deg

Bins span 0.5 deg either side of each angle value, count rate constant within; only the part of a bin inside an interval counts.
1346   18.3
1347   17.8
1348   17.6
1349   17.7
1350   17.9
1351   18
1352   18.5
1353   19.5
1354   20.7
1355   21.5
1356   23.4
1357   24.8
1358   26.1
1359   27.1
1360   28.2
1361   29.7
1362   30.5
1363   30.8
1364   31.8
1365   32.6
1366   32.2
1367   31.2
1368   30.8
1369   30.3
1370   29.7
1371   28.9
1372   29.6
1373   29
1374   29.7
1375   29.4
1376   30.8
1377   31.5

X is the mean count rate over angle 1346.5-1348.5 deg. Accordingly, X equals 17.7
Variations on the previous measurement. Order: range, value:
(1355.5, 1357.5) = 24.1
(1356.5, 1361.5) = 27.2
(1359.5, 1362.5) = 29.5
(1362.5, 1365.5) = 31.7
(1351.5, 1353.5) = 19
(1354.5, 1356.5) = 22.4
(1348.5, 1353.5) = 18.3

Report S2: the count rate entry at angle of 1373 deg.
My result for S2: 29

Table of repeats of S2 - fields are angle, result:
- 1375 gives 29.4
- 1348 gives 17.6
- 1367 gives 31.2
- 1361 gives 29.7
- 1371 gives 28.9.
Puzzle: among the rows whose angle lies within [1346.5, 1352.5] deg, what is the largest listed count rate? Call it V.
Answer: 18.5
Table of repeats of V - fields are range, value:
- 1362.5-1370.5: 32.6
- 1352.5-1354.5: 20.7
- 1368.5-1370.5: 30.3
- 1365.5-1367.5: 32.2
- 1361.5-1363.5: 30.8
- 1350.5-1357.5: 24.8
